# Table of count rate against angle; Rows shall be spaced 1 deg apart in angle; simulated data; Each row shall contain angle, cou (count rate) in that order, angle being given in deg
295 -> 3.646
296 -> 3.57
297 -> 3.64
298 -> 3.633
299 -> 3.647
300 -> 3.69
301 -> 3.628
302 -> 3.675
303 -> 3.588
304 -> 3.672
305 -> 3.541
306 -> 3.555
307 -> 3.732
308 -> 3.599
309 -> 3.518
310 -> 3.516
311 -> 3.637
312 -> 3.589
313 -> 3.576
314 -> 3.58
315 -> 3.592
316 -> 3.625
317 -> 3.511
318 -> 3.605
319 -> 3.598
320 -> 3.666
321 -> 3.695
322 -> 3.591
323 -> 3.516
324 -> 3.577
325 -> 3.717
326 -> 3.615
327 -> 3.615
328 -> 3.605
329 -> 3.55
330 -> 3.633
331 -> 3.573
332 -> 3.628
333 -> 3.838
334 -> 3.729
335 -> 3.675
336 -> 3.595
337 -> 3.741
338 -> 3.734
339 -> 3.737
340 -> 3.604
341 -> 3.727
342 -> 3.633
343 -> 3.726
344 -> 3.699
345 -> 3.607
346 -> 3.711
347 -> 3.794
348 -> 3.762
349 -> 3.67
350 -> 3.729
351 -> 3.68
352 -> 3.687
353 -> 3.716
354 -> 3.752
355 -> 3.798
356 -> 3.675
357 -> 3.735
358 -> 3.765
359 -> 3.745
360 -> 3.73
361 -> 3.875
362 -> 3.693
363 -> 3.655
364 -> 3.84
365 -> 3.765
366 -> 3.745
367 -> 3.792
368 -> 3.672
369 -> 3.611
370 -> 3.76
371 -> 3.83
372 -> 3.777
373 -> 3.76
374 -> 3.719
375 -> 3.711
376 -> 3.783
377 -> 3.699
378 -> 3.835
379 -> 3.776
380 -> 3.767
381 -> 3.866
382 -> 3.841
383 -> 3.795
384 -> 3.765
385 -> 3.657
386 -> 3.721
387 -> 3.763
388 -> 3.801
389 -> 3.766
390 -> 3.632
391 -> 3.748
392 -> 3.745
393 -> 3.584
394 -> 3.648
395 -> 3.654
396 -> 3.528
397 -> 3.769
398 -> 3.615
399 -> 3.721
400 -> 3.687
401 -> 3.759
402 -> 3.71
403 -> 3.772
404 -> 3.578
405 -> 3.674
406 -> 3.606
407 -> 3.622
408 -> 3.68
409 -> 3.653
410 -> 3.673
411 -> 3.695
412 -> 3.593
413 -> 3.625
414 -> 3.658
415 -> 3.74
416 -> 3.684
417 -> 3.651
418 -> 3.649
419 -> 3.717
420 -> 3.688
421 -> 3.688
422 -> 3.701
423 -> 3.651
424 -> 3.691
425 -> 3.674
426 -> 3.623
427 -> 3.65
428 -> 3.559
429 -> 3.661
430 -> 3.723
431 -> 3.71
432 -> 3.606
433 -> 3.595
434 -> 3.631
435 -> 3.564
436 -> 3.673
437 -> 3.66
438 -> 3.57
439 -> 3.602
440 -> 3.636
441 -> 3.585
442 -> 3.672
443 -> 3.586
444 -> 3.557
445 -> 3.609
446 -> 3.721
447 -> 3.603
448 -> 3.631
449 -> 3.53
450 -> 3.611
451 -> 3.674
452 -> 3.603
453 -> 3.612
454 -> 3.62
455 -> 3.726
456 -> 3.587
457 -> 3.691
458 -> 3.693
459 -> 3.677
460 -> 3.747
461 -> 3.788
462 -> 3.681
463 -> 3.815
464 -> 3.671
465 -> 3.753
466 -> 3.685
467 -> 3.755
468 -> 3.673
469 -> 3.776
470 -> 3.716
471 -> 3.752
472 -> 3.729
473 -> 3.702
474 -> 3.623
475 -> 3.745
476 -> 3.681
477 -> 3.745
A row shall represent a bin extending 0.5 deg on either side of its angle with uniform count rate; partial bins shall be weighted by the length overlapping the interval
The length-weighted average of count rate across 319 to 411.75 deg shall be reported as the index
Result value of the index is 3.7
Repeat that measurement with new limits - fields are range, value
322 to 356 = 3.68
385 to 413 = 3.68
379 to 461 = 3.67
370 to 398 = 3.74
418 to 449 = 3.64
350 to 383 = 3.75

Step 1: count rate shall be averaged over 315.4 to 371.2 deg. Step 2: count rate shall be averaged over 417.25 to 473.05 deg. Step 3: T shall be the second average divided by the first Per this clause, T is 0.99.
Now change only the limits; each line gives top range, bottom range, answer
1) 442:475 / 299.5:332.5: 1.02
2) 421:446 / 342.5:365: 0.97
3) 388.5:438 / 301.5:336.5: 1.01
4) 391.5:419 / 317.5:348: 1.00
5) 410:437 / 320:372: 0.99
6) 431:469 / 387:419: 0.99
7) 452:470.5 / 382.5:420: 1.00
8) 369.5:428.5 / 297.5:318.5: 1.03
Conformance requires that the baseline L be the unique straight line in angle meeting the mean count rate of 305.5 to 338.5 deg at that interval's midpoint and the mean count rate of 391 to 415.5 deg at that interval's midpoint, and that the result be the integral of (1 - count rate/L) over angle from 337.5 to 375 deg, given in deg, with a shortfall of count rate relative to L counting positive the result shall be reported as -0.88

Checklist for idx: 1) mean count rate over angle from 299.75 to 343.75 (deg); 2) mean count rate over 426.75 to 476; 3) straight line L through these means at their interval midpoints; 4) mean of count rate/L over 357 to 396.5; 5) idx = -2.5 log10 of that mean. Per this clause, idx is -0.03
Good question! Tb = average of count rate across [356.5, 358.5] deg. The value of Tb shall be 3.75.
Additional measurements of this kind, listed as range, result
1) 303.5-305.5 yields 3.61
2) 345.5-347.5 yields 3.75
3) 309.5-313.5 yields 3.58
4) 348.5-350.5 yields 3.7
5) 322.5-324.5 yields 3.55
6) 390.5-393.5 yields 3.69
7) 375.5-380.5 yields 3.77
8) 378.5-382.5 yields 3.81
